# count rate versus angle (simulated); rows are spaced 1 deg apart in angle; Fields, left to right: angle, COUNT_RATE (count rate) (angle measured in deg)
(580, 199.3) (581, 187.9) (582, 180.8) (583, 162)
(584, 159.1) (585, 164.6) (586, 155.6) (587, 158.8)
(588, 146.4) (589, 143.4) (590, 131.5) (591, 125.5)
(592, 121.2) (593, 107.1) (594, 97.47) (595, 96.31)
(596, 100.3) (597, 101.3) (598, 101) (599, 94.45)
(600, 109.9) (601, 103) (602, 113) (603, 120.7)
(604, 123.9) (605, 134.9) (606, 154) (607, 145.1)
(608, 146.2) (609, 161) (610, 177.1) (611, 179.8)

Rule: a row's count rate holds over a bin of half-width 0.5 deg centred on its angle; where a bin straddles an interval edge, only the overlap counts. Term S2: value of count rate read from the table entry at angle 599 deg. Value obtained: 94.45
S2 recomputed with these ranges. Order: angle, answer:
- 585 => 164.6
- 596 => 100.3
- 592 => 121.2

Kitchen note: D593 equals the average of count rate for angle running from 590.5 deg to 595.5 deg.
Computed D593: 110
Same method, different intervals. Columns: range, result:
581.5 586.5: 164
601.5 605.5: 123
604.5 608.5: 145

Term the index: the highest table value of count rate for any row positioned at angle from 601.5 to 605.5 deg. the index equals 134.9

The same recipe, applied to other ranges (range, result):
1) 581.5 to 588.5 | 180.8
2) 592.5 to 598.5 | 107.1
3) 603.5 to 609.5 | 161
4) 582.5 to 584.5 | 162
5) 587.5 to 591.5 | 146.4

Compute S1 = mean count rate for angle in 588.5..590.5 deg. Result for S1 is 137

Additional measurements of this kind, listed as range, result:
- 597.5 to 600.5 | 102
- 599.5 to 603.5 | 112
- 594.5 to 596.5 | 98.3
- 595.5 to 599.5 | 99.3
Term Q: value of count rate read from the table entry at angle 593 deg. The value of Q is 107.1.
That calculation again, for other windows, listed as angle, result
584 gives 159.1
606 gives 154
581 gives 187.9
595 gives 96.31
